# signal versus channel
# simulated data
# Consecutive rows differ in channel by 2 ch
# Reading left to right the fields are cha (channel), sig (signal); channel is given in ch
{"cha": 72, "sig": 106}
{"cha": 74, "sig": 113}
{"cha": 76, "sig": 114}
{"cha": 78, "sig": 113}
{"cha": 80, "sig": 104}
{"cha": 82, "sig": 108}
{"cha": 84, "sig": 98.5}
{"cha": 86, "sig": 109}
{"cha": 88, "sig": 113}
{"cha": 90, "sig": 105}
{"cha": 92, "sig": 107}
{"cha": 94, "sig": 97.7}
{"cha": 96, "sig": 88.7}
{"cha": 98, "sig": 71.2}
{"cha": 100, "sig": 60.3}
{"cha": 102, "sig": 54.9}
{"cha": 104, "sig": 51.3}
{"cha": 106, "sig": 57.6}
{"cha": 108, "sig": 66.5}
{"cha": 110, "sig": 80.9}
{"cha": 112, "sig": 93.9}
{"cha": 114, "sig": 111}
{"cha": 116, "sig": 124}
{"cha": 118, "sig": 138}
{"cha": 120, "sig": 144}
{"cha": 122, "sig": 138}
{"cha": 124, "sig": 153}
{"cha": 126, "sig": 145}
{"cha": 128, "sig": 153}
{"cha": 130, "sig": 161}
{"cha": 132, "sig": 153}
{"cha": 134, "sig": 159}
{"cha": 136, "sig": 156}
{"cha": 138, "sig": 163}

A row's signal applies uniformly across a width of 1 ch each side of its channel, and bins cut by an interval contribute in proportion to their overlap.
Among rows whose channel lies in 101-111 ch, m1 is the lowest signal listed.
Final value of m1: 51.3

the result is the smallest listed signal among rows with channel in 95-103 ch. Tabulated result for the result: 54.9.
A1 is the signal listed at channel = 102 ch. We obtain 54.9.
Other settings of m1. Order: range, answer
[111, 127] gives 93.9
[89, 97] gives 88.7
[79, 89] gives 98.5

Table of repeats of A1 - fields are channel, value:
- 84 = 98.5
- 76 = 114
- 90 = 105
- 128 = 153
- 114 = 111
